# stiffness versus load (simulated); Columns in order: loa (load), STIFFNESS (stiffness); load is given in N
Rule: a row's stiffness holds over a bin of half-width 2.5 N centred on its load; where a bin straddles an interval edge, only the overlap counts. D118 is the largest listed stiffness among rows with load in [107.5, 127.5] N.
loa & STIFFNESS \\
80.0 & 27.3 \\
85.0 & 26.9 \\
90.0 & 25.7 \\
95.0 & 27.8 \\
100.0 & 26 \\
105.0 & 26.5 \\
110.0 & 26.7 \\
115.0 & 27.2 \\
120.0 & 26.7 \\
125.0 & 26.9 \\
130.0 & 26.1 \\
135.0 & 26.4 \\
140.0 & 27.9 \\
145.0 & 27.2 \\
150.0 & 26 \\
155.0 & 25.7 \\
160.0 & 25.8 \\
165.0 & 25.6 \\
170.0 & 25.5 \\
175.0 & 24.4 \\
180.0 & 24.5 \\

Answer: 27.2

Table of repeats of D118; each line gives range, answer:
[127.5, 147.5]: 27.9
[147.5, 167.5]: 26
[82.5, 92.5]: 26.9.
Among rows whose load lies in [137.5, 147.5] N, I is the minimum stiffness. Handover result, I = 27.2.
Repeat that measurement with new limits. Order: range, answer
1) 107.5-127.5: 26.7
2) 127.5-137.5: 26.1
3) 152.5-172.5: 25.5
